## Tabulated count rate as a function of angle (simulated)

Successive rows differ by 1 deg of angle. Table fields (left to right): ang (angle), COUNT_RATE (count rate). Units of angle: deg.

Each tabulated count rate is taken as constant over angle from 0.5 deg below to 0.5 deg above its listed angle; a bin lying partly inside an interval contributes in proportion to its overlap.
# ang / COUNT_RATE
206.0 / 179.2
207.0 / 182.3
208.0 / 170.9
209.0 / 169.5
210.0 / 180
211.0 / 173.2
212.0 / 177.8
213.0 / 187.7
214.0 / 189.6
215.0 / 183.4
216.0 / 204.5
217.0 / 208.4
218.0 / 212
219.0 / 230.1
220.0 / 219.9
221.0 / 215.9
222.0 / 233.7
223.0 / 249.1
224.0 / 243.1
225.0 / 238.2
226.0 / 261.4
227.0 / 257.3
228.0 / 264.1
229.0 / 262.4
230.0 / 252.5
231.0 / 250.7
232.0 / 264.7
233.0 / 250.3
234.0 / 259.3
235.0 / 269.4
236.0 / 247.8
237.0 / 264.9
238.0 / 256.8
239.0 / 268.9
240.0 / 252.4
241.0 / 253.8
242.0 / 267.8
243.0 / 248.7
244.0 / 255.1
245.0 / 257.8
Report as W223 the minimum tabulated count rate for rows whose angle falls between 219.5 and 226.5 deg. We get 215.9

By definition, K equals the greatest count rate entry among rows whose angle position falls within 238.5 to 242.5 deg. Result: 268.9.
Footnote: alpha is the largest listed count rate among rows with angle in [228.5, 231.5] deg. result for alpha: 262.4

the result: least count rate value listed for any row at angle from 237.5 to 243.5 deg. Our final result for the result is 248.7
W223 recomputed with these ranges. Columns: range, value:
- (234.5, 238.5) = 247.8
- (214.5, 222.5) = 183.4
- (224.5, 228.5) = 238.2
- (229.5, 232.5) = 250.7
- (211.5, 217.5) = 177.8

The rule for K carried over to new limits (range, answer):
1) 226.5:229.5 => 264.1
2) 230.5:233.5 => 264.7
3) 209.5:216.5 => 204.5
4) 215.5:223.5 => 249.1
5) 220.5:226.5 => 261.4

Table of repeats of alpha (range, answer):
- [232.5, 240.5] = 269.4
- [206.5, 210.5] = 182.3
